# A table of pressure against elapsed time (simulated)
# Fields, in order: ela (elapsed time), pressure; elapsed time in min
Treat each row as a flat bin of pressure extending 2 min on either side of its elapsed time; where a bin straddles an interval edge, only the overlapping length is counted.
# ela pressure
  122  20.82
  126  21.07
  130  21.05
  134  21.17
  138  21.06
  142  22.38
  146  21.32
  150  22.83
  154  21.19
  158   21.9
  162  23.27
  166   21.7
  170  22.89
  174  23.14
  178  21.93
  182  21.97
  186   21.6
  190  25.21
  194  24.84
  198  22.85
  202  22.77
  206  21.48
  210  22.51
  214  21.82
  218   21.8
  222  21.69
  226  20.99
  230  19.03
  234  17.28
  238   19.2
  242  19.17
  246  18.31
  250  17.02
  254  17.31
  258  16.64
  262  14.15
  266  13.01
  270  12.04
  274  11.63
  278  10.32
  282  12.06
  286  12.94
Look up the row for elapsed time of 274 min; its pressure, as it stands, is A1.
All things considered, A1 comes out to 11.63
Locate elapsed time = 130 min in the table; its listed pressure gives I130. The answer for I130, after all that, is 21.05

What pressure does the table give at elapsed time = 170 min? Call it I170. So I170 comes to 22.89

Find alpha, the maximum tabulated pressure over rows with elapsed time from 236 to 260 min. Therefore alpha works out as 19.2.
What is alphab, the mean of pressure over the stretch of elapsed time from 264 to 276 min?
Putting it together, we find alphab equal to 12.2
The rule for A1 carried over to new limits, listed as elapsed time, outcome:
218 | 21.8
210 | 22.51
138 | 21.06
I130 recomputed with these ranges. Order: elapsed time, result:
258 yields 16.64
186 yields 21.6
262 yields 14.15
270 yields 12.04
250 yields 17.02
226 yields 20.99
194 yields 24.84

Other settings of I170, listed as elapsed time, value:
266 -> 13.01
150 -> 22.83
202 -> 22.77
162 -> 23.27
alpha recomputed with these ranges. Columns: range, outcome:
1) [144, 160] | 22.83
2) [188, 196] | 25.21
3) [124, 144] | 22.38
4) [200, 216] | 22.77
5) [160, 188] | 23.27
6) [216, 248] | 21.8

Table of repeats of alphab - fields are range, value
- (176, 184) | 21.9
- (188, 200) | 24.3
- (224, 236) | 19.1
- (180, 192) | 22.9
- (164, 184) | 22.3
